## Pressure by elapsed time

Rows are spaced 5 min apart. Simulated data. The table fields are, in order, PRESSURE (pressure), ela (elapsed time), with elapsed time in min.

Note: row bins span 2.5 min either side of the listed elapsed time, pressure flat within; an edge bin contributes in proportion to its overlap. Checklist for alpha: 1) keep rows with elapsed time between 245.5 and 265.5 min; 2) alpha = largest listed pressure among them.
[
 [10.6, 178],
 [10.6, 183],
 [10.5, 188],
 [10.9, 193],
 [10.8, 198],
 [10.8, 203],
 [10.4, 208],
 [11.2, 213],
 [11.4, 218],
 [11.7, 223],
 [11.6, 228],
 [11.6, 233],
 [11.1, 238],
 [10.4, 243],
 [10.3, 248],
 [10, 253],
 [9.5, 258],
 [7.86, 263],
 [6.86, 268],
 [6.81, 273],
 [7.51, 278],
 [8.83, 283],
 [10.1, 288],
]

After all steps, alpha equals 10.3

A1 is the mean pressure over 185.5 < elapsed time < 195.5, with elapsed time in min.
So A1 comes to 10.7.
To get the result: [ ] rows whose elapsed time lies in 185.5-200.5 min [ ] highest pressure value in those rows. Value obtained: 10.9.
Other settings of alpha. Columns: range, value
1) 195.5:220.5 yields 11.4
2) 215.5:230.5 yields 11.7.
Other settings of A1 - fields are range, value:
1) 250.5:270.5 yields 8.56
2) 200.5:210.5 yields 10.6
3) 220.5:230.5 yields 11.7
